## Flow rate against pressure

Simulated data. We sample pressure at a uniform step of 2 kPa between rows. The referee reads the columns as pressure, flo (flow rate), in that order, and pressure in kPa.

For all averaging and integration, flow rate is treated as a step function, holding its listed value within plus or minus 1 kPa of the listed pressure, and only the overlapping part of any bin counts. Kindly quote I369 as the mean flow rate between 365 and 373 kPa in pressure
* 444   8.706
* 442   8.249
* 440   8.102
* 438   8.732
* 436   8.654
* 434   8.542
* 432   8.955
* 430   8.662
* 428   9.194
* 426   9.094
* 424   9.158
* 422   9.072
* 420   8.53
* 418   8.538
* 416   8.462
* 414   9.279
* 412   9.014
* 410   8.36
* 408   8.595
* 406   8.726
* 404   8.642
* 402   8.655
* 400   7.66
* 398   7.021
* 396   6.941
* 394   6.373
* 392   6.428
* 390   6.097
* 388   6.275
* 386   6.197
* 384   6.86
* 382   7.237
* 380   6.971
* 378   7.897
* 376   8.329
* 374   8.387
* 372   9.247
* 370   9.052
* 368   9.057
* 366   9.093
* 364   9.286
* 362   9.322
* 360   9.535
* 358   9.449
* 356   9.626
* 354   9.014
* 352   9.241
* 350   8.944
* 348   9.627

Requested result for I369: 9.11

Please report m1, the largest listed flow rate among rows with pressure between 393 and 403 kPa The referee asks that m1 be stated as 8.655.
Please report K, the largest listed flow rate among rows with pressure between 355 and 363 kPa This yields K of 9.626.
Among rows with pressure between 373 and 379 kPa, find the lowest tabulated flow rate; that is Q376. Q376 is 7.897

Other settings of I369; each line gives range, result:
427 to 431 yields 8.93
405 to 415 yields 8.79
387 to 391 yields 6.19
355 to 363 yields 9.48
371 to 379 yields 8.46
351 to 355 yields 9.13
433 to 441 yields 8.51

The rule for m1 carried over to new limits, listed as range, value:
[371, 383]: 9.247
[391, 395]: 6.428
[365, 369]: 9.093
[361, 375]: 9.322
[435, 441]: 8.732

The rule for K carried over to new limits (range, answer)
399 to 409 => 8.726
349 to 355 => 9.241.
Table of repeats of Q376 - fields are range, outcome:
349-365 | 8.944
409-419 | 8.36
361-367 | 9.093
